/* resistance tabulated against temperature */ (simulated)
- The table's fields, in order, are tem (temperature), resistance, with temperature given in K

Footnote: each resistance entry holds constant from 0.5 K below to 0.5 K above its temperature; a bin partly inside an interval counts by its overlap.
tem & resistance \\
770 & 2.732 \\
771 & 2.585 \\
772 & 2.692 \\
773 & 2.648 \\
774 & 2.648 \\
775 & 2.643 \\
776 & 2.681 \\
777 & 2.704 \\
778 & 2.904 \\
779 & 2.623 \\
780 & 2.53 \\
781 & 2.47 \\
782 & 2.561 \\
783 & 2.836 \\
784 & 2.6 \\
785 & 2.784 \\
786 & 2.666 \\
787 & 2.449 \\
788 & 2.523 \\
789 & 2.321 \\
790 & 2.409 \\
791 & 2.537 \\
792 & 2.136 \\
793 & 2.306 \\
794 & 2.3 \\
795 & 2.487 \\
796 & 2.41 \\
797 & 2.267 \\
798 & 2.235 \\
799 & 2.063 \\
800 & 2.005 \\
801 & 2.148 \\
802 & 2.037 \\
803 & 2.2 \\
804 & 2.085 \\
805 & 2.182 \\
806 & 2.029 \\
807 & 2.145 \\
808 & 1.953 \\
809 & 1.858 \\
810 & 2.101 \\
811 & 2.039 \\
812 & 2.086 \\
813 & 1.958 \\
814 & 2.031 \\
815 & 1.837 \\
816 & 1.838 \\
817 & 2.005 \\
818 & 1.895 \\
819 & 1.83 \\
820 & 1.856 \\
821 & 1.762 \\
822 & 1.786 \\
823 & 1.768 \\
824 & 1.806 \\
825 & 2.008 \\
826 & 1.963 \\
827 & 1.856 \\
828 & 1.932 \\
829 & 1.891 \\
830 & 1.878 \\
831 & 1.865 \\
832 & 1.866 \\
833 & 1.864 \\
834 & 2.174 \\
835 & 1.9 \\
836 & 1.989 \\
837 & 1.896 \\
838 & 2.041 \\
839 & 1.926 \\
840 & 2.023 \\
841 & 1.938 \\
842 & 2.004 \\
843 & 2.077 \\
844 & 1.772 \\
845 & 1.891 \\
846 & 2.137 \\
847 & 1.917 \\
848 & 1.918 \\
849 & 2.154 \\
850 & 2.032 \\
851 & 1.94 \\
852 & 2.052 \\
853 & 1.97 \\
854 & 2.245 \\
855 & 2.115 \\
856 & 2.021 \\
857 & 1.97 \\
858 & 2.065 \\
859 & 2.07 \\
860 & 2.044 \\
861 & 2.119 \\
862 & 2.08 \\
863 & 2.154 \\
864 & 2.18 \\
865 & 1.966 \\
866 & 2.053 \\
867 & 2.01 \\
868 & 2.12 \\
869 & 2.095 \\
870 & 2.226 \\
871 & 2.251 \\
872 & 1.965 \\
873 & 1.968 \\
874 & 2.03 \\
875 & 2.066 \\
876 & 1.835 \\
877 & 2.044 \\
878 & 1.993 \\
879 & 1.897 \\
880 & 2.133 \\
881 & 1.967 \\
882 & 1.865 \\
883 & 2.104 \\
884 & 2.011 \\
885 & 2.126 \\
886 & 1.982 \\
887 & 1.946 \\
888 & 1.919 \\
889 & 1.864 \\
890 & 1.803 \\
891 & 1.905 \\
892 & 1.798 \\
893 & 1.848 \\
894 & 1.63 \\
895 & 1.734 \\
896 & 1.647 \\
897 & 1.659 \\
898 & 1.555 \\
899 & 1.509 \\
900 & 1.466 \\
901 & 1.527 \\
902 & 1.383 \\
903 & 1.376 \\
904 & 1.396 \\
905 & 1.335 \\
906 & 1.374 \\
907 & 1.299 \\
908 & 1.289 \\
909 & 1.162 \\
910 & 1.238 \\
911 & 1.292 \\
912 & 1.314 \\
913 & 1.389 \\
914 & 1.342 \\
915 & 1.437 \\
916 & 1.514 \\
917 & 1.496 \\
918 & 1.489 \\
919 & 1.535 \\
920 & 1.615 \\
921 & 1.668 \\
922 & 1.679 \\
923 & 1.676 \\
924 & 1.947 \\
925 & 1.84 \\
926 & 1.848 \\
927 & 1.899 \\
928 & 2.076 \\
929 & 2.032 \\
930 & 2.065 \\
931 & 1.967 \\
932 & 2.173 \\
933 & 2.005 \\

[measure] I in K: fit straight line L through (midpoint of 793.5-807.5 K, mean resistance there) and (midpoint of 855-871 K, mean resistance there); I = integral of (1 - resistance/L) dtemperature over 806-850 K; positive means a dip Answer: 4.1 K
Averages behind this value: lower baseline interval 2.19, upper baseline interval 2.08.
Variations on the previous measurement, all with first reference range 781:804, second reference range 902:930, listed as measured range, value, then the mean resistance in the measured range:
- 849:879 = -2.6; 2.06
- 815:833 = 2.4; 1.87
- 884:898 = -1.0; 1.83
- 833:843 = 0.4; 1.99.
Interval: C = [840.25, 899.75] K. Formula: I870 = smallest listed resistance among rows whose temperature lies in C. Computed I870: 1.509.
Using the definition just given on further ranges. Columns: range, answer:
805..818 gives 1.837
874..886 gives 1.835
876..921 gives 1.162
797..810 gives 1.858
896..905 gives 1.335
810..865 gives 1.762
